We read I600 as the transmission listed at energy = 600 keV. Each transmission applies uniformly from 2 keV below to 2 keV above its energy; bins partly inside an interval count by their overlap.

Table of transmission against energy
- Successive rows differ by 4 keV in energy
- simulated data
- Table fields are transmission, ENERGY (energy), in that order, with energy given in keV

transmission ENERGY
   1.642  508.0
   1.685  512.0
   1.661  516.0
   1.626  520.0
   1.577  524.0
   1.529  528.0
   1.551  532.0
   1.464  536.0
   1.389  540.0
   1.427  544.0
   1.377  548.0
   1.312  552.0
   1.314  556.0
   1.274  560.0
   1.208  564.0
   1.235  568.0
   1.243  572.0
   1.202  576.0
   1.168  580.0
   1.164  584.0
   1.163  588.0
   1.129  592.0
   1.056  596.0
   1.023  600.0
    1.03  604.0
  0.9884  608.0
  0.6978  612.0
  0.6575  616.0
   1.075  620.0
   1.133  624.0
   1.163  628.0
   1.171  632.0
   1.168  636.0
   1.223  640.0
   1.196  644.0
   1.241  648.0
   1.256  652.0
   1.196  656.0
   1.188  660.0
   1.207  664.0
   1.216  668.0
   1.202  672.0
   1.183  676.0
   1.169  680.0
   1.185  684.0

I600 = 1.023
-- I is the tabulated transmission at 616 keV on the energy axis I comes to 0.6575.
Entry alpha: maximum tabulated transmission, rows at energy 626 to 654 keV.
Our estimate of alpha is 1.256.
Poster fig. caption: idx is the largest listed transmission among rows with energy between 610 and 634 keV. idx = 1.171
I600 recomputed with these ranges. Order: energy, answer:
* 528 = 1.529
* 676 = 1.183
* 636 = 1.168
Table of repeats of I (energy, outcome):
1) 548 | 1.377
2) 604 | 1.03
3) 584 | 1.164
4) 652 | 1.256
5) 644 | 1.196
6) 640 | 1.223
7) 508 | 1.642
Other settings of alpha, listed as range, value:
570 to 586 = 1.243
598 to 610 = 1.03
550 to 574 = 1.314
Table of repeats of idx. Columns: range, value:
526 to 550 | 1.551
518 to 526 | 1.626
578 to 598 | 1.168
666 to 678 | 1.216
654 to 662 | 1.196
